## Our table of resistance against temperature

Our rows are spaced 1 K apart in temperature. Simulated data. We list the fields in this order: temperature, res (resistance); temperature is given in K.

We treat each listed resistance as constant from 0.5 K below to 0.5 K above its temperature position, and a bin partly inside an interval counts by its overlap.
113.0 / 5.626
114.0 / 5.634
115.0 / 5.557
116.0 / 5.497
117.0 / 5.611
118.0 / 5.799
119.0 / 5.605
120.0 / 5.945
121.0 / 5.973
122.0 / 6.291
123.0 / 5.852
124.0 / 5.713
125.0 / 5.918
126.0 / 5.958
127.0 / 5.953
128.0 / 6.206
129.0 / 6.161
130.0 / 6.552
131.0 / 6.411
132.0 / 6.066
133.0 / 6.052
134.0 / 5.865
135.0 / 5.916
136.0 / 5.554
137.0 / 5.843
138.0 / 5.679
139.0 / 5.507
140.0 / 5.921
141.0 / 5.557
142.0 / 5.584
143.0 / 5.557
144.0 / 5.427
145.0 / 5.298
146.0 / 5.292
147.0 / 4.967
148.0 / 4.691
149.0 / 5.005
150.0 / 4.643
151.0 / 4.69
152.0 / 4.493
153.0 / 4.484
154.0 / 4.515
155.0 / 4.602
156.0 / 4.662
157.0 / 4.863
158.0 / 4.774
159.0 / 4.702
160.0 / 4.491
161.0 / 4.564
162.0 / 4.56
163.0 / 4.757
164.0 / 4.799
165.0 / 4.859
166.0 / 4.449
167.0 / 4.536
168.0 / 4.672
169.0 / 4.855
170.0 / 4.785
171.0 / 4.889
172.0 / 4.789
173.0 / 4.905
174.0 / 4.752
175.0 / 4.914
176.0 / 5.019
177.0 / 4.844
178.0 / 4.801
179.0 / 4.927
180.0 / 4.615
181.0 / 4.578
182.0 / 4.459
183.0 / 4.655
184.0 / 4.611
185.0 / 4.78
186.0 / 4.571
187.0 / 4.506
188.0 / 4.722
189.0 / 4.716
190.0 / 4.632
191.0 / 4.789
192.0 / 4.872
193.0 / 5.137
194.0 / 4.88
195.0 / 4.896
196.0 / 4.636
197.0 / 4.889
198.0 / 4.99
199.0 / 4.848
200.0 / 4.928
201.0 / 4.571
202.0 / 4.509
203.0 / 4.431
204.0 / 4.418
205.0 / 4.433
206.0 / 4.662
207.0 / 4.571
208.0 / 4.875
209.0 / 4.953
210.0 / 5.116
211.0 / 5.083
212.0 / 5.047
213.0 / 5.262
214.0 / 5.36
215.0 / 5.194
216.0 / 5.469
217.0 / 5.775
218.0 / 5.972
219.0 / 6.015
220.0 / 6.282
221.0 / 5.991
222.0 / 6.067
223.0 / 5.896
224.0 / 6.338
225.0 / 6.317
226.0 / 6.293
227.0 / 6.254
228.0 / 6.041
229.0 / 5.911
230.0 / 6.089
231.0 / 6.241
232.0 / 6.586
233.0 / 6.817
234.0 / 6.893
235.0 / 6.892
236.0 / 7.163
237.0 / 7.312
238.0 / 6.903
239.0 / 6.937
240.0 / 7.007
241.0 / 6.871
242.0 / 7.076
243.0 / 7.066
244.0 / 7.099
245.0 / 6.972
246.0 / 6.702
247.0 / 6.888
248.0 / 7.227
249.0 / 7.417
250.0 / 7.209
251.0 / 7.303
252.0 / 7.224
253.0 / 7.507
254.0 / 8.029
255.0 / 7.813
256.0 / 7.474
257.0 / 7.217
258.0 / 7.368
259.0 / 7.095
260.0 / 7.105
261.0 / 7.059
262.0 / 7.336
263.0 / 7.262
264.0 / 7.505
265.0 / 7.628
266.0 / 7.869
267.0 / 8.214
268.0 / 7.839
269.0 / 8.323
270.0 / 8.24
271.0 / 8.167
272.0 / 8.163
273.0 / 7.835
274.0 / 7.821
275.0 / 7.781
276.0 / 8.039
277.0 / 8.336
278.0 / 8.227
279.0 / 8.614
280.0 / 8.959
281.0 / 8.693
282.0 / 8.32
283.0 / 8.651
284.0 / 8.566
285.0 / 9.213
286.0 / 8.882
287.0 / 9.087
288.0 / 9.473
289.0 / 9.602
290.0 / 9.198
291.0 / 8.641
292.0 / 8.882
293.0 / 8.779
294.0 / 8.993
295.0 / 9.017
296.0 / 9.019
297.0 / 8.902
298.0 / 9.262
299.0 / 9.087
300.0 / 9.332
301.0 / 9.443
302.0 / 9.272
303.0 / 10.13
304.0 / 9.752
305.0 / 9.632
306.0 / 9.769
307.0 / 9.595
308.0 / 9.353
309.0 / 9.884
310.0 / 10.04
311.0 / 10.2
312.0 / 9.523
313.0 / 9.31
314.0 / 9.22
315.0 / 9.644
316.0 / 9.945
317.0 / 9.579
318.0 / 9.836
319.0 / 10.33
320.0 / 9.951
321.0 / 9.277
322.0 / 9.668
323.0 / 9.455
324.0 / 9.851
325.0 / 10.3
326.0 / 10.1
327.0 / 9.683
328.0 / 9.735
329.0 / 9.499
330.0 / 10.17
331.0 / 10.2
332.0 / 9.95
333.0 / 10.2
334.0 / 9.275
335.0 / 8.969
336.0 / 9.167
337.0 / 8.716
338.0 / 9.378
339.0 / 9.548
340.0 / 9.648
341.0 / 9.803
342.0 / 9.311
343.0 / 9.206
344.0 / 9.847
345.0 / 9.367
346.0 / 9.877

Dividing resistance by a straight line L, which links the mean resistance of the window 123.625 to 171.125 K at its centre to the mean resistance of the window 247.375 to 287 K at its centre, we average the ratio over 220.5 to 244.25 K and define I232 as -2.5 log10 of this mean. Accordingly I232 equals 0.09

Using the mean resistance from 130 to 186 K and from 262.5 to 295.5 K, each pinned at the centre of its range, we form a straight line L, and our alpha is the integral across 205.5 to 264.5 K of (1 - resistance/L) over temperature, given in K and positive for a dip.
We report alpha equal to 6.0 K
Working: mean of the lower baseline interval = 5.02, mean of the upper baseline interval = 8.45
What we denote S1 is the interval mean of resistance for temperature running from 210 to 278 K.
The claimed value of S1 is 6.91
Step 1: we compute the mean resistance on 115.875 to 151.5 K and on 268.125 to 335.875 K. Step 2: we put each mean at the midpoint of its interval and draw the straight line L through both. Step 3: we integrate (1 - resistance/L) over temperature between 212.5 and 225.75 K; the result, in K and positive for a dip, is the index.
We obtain 2.9 K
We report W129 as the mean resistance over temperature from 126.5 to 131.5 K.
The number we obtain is 6.26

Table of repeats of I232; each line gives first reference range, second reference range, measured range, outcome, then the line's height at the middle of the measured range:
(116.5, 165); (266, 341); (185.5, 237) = 0.29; 7.05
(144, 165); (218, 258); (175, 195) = 0.16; 5.51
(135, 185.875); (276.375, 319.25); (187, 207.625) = 0.27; 6.08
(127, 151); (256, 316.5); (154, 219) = 0.34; 6.62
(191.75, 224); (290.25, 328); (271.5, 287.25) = -0.02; 8.24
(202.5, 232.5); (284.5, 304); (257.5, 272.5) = 0.02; 7.8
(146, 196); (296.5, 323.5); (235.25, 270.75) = 0.04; 7.61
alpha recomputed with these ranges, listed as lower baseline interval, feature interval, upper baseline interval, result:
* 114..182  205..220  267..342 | 3.58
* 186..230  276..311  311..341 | -2.85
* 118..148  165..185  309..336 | 5.78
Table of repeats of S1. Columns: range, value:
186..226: 5.14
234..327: 8.46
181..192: 4.65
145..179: 4.76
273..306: 8.92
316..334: 9.86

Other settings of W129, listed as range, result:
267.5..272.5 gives 8.15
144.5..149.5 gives 5.05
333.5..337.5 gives 9.03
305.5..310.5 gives 9.73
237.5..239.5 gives 6.92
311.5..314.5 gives 9.35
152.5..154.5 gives 4.5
